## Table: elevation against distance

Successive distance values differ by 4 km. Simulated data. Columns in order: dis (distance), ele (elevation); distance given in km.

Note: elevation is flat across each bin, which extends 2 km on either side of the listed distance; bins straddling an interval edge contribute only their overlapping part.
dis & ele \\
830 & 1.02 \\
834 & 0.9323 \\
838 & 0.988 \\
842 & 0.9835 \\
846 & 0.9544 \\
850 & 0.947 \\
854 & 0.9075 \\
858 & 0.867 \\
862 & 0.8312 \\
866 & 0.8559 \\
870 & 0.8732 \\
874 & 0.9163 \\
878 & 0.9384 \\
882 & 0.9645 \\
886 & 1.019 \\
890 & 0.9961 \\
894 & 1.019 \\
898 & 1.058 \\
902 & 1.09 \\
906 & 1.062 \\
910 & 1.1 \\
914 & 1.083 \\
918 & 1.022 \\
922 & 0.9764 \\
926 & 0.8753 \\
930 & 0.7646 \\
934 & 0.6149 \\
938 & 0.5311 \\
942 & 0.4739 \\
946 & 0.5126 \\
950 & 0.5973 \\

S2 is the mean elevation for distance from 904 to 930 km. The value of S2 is 1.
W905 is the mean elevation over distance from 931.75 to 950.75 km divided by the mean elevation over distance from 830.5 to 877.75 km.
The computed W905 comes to 0.6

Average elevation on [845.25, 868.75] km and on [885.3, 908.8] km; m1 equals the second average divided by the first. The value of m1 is 1.17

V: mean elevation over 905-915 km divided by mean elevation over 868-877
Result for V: 1.2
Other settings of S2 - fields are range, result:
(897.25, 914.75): 1.08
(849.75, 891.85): 0.918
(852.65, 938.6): 0.932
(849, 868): 0.878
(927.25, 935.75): 0.708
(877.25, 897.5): 0.996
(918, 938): 0.802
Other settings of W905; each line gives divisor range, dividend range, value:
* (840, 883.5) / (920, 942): 0.80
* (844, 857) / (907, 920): 1.15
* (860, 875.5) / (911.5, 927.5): 1.15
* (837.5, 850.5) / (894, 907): 1.10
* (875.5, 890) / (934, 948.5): 0.54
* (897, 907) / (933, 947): 0.49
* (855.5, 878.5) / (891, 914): 1.21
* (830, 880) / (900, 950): 0.90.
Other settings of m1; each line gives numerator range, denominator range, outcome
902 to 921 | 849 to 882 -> 1.19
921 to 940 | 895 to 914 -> 0.69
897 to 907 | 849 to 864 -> 1.21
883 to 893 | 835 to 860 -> 1.07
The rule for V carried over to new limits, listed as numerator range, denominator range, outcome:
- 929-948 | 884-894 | 0.56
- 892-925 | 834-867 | 1.14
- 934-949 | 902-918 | 0.49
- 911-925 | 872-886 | 1.07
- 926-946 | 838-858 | 0.65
